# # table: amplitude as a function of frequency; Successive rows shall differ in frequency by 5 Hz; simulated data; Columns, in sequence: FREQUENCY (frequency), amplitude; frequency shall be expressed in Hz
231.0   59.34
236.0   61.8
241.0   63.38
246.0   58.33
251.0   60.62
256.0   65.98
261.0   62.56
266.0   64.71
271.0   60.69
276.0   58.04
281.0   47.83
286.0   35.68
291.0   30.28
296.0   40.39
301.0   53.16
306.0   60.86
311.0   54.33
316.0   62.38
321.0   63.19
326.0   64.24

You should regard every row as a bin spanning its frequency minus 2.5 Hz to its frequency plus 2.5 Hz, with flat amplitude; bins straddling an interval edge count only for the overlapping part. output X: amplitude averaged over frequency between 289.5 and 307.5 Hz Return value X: 46.2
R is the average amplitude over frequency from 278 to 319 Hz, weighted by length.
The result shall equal 48.4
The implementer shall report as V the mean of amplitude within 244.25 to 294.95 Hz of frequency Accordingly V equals 54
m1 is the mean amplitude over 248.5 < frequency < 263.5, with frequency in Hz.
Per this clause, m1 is 63.1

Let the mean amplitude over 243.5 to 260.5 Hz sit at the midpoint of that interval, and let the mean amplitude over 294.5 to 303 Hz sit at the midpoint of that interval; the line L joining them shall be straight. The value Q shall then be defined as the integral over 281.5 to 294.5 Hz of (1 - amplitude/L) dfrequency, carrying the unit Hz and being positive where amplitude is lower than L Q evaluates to 3.8 Hz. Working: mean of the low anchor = 61.8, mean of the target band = 35.8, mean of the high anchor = 47.2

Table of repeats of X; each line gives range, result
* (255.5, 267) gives 64.1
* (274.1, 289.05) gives 46.1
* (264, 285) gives 56.1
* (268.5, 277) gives 59.6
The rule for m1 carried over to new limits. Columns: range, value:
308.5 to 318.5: 58.4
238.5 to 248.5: 60.9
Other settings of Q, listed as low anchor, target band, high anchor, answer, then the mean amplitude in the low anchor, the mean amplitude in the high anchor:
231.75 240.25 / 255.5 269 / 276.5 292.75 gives -3.7 Hz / 61.6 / 40.8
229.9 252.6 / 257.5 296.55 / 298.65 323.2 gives 5.8 Hz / 60.8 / 58.8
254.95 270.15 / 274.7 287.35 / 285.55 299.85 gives 0.2 Hz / 63.9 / 37.1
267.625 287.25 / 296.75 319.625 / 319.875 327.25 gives 1.3 Hz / 52.1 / 63.7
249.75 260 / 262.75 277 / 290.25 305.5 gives -1.1 Hz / 63.5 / 45.1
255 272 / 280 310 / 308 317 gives 7.4 Hz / 63.5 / 57.8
